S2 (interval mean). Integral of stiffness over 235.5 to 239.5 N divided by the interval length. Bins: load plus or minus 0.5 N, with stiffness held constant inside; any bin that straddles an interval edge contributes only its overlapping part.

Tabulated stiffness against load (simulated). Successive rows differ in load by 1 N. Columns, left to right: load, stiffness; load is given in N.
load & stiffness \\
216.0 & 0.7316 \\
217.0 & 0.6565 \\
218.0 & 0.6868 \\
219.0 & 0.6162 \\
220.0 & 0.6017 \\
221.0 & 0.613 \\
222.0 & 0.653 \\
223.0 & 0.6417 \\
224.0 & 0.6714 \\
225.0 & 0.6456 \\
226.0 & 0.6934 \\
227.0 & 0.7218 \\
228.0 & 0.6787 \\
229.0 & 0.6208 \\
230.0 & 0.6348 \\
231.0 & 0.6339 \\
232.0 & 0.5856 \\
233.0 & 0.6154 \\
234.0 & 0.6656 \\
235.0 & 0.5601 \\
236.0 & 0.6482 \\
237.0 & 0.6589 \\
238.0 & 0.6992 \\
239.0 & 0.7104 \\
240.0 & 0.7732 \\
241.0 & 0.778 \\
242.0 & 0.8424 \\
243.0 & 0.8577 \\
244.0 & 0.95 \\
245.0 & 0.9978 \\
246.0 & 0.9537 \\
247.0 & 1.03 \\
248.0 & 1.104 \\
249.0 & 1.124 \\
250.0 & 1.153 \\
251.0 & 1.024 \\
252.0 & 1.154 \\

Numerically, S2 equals 0.679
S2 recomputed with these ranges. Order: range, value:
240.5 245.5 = 0.885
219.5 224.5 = 0.636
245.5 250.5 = 1.07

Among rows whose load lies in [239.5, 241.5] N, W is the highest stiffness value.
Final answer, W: 0.778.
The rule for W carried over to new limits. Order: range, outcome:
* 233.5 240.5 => 0.7732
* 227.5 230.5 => 0.6787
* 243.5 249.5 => 1.124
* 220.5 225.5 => 0.6714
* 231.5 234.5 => 0.6656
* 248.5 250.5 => 1.153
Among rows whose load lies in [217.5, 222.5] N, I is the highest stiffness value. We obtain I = 0.6868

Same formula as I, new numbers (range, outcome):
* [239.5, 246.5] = 0.9978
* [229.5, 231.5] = 0.6348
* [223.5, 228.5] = 0.7218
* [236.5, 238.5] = 0.6992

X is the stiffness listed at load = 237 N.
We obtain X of 0.6589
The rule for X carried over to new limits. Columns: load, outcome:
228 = 0.6787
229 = 0.6208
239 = 0.7104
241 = 0.778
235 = 0.5601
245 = 0.9978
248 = 1.104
